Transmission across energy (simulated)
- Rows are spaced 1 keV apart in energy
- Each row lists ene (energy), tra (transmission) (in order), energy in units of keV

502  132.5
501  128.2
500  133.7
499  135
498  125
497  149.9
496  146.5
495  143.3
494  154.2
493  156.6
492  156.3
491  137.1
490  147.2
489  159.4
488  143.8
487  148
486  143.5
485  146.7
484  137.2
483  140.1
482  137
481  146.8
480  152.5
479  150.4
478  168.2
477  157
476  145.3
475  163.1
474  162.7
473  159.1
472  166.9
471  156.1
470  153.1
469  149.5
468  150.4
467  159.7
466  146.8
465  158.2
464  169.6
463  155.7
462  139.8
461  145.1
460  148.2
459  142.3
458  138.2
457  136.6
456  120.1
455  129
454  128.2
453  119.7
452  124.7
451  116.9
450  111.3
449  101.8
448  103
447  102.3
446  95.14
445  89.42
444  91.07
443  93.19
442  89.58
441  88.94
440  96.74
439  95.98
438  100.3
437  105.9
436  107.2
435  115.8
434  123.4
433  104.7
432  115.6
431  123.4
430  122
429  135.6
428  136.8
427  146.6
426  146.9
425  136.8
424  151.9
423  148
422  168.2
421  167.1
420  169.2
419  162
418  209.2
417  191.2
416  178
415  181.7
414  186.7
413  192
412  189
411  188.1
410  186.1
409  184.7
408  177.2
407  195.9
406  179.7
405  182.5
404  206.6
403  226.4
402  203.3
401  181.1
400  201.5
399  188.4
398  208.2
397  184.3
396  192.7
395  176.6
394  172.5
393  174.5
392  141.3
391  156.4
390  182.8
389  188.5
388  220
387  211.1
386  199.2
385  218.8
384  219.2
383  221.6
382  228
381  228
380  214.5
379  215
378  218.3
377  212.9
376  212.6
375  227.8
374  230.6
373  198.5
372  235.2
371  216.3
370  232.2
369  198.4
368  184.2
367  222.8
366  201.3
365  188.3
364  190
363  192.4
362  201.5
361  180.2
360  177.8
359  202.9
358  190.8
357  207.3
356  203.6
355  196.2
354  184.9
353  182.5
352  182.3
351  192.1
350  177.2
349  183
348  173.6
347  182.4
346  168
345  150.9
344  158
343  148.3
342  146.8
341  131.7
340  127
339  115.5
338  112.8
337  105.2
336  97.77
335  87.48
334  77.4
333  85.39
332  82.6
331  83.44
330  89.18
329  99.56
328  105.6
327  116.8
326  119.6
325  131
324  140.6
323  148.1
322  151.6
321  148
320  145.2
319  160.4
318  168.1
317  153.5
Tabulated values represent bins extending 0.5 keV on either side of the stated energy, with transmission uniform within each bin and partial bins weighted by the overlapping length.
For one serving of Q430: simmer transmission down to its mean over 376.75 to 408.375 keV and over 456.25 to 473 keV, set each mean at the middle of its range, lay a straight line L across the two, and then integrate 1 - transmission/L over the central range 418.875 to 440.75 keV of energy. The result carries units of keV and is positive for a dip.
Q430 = 5.6 keV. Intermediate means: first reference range 198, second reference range 151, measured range 130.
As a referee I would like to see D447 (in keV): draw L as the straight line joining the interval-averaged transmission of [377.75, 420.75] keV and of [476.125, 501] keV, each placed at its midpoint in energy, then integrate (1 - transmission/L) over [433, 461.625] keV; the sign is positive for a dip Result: 9.3 keV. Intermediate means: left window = 193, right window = 146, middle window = 113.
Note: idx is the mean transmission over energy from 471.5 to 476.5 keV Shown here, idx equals 159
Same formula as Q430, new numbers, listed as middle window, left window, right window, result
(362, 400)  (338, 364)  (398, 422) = -4.6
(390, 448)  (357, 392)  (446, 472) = 5.9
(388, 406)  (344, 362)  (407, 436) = -2.1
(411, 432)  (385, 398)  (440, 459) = -2.0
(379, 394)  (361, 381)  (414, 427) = -0.2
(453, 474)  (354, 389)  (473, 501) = 1.6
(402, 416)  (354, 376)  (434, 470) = -2.4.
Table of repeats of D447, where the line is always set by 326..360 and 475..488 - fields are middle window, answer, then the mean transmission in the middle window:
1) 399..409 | -3.31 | 194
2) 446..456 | 2.23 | 114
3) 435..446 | 3.76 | 96.7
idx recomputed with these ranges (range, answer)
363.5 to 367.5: 201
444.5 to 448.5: 97.5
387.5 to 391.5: 187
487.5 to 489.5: 152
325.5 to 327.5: 118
